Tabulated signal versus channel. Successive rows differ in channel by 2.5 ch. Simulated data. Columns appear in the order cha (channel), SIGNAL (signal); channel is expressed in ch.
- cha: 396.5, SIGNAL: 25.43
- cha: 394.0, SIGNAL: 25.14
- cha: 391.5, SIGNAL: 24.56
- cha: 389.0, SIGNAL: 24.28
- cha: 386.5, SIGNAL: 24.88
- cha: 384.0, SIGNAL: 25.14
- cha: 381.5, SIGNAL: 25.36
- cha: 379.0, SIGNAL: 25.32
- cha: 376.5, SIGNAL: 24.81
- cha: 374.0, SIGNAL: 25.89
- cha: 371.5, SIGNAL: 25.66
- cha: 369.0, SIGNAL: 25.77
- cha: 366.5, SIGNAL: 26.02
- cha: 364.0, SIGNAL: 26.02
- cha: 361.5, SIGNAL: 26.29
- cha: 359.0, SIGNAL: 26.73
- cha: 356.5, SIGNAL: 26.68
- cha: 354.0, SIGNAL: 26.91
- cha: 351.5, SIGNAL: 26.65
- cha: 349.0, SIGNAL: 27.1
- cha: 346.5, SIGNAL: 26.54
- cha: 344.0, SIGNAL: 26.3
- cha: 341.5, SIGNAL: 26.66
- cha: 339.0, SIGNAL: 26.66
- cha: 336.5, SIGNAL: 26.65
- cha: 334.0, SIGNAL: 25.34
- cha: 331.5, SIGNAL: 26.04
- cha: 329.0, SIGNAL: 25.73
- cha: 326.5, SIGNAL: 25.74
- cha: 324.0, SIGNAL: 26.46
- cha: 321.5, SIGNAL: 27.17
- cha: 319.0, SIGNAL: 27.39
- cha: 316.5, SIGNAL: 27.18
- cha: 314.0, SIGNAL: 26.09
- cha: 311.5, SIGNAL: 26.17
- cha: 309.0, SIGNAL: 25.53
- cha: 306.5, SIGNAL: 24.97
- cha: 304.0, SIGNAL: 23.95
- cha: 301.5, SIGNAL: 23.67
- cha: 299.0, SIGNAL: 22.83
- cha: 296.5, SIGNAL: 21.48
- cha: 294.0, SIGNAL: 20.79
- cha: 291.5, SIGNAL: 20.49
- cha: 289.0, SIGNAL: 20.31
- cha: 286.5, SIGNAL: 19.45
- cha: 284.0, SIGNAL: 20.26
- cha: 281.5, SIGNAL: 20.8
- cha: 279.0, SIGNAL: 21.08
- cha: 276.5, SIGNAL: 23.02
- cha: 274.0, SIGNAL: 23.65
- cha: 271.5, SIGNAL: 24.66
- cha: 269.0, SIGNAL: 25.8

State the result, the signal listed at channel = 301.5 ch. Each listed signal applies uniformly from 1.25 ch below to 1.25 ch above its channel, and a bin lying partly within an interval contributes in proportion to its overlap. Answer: 23.67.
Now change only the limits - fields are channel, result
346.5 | 26.54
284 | 20.26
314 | 26.09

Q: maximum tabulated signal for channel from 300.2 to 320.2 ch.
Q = 27.39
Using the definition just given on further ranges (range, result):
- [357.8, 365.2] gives 26.73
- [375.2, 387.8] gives 25.36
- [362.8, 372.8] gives 26.02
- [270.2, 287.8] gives 24.66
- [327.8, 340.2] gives 26.66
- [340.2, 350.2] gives 27.1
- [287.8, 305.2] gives 23.95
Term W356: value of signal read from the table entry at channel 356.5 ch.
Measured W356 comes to 26.68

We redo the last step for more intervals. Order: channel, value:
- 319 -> 27.39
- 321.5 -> 27.17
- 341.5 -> 26.66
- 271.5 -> 24.66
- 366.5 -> 26.02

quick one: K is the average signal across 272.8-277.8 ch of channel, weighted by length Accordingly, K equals 23.3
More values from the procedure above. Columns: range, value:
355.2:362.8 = 26.6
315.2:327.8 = 26.8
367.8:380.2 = 25.5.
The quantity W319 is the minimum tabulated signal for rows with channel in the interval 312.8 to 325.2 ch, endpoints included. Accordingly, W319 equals 26.09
